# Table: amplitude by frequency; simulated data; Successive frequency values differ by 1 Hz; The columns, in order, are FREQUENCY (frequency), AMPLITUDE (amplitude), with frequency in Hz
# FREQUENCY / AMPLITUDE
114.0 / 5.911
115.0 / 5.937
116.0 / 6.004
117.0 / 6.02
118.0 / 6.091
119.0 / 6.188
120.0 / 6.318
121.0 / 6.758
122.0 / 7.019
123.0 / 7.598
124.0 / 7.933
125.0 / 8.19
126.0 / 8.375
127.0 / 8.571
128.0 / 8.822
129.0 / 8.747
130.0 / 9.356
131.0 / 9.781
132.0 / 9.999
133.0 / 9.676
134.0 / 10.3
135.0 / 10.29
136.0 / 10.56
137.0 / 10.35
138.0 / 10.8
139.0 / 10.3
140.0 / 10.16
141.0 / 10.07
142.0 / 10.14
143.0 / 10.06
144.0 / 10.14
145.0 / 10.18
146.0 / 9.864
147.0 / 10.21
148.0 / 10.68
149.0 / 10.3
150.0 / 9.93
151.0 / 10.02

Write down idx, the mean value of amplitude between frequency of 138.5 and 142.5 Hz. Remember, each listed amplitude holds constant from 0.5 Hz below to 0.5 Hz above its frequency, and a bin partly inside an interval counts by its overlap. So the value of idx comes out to 10.2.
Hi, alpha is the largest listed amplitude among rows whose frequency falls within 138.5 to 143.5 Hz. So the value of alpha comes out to 10.3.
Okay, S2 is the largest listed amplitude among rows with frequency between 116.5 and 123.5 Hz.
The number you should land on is 7.598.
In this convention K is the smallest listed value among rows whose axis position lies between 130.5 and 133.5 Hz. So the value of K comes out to 9.676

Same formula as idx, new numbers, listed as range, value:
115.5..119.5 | 6.08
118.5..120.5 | 6.25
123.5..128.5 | 8.38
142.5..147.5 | 10.1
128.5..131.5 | 9.29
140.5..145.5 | 10.1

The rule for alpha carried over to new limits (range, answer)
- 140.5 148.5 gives 10.68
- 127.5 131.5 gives 9.781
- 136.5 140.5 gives 10.8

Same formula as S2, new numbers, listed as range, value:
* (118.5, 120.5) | 6.318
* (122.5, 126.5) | 8.375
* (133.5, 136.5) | 10.56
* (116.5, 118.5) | 6.091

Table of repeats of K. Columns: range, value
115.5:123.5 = 6.004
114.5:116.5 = 5.937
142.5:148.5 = 9.864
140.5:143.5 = 10.06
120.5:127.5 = 6.758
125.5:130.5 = 8.375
